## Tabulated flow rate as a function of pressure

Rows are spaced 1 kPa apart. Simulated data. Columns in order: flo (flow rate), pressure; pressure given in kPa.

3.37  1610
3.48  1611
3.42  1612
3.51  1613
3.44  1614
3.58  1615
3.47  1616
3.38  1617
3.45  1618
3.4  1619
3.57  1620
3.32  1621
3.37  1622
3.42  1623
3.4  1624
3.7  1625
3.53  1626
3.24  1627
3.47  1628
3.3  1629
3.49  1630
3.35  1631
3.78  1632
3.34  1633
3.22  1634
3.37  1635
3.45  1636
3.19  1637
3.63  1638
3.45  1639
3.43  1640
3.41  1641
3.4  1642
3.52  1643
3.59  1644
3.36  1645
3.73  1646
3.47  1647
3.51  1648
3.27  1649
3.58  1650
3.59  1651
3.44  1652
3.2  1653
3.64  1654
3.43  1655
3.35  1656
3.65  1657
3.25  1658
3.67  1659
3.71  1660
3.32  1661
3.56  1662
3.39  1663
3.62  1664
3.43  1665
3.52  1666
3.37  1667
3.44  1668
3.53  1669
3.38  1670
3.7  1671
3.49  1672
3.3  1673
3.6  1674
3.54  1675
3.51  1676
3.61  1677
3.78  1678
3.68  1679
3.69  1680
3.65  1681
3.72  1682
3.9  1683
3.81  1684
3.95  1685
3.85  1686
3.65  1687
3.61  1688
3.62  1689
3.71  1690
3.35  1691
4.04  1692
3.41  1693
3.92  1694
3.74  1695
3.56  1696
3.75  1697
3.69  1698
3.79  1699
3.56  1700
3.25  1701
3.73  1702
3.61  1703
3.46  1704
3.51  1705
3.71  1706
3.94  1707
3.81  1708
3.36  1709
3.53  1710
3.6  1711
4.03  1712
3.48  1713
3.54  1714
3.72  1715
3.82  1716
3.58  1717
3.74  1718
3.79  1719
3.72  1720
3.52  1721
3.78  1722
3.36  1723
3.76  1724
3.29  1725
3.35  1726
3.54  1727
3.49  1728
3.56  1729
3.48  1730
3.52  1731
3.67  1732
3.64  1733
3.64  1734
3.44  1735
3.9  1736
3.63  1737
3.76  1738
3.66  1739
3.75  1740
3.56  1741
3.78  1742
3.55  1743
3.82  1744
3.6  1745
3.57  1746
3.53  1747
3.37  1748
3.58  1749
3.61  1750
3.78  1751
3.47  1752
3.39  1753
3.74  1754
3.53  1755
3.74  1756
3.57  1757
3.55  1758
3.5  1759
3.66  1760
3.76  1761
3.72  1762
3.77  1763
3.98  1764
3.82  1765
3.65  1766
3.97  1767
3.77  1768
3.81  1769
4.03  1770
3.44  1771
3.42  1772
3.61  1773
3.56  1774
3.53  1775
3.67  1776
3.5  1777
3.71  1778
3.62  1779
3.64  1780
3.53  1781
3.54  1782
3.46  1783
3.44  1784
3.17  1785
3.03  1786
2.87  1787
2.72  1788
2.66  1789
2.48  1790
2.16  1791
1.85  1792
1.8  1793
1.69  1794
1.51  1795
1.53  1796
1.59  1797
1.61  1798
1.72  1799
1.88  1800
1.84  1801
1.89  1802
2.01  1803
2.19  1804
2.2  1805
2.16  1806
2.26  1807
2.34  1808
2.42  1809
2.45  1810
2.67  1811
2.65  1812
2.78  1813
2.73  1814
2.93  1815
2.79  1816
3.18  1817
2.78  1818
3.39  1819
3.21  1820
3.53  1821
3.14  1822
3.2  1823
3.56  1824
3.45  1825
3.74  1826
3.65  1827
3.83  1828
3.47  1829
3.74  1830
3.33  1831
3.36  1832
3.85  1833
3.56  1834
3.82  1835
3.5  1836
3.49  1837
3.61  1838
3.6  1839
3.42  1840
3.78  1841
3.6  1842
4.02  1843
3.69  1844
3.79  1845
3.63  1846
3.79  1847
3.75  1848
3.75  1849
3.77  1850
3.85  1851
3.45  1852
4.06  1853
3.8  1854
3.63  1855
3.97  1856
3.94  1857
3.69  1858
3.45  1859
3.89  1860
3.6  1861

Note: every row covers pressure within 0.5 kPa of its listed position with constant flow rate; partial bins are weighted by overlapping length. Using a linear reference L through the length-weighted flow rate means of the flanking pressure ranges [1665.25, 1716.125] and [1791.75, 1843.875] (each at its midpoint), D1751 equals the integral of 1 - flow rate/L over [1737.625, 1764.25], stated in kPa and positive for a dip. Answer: -3.0 kPa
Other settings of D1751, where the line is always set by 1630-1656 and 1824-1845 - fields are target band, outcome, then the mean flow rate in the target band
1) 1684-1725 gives -1.8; 3.66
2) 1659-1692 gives -1.1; 3.6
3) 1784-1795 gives 3.5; 2.45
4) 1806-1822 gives 3.6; 2.8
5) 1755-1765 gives -0.4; 3.69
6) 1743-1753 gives -0.1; 3.58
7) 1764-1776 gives -0.5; 3.7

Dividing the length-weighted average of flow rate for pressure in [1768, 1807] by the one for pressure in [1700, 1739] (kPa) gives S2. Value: 0.8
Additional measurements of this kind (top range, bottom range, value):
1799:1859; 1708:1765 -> 0.89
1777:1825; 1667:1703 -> 0.73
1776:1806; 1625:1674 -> 0.73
